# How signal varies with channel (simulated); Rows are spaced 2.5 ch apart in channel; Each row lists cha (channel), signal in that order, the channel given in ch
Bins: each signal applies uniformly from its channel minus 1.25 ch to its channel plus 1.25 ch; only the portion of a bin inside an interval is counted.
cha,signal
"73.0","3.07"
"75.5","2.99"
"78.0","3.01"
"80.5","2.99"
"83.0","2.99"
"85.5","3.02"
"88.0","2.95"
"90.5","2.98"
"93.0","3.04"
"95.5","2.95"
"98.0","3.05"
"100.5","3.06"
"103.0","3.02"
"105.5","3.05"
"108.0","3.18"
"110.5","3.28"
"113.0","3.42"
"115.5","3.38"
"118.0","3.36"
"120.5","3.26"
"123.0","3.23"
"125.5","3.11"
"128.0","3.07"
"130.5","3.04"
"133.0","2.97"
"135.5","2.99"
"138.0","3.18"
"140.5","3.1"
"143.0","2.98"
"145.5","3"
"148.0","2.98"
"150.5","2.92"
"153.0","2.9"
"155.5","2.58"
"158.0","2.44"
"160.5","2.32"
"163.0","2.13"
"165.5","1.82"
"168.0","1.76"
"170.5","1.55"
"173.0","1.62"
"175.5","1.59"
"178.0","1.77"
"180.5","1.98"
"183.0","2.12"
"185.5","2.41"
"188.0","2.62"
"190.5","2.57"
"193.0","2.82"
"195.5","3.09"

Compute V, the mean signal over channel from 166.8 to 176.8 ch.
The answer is 1.63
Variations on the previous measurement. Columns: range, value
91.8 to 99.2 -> 3.01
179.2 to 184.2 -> 2.05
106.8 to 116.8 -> 3.32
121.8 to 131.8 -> 3.11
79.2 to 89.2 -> 2.99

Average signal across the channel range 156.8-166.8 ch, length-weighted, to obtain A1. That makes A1 2.17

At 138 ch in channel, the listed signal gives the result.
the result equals 3.18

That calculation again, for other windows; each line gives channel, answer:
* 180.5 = 1.98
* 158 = 2.44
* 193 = 2.82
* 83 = 2.99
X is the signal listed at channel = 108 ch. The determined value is 3.18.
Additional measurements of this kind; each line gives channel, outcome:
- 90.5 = 2.98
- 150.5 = 2.92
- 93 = 3.04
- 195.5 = 3.09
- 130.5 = 3.04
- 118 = 3.36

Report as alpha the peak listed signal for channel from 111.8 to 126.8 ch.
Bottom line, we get 3.42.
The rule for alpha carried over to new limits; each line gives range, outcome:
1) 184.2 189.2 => 2.62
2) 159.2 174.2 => 2.32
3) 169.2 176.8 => 1.62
